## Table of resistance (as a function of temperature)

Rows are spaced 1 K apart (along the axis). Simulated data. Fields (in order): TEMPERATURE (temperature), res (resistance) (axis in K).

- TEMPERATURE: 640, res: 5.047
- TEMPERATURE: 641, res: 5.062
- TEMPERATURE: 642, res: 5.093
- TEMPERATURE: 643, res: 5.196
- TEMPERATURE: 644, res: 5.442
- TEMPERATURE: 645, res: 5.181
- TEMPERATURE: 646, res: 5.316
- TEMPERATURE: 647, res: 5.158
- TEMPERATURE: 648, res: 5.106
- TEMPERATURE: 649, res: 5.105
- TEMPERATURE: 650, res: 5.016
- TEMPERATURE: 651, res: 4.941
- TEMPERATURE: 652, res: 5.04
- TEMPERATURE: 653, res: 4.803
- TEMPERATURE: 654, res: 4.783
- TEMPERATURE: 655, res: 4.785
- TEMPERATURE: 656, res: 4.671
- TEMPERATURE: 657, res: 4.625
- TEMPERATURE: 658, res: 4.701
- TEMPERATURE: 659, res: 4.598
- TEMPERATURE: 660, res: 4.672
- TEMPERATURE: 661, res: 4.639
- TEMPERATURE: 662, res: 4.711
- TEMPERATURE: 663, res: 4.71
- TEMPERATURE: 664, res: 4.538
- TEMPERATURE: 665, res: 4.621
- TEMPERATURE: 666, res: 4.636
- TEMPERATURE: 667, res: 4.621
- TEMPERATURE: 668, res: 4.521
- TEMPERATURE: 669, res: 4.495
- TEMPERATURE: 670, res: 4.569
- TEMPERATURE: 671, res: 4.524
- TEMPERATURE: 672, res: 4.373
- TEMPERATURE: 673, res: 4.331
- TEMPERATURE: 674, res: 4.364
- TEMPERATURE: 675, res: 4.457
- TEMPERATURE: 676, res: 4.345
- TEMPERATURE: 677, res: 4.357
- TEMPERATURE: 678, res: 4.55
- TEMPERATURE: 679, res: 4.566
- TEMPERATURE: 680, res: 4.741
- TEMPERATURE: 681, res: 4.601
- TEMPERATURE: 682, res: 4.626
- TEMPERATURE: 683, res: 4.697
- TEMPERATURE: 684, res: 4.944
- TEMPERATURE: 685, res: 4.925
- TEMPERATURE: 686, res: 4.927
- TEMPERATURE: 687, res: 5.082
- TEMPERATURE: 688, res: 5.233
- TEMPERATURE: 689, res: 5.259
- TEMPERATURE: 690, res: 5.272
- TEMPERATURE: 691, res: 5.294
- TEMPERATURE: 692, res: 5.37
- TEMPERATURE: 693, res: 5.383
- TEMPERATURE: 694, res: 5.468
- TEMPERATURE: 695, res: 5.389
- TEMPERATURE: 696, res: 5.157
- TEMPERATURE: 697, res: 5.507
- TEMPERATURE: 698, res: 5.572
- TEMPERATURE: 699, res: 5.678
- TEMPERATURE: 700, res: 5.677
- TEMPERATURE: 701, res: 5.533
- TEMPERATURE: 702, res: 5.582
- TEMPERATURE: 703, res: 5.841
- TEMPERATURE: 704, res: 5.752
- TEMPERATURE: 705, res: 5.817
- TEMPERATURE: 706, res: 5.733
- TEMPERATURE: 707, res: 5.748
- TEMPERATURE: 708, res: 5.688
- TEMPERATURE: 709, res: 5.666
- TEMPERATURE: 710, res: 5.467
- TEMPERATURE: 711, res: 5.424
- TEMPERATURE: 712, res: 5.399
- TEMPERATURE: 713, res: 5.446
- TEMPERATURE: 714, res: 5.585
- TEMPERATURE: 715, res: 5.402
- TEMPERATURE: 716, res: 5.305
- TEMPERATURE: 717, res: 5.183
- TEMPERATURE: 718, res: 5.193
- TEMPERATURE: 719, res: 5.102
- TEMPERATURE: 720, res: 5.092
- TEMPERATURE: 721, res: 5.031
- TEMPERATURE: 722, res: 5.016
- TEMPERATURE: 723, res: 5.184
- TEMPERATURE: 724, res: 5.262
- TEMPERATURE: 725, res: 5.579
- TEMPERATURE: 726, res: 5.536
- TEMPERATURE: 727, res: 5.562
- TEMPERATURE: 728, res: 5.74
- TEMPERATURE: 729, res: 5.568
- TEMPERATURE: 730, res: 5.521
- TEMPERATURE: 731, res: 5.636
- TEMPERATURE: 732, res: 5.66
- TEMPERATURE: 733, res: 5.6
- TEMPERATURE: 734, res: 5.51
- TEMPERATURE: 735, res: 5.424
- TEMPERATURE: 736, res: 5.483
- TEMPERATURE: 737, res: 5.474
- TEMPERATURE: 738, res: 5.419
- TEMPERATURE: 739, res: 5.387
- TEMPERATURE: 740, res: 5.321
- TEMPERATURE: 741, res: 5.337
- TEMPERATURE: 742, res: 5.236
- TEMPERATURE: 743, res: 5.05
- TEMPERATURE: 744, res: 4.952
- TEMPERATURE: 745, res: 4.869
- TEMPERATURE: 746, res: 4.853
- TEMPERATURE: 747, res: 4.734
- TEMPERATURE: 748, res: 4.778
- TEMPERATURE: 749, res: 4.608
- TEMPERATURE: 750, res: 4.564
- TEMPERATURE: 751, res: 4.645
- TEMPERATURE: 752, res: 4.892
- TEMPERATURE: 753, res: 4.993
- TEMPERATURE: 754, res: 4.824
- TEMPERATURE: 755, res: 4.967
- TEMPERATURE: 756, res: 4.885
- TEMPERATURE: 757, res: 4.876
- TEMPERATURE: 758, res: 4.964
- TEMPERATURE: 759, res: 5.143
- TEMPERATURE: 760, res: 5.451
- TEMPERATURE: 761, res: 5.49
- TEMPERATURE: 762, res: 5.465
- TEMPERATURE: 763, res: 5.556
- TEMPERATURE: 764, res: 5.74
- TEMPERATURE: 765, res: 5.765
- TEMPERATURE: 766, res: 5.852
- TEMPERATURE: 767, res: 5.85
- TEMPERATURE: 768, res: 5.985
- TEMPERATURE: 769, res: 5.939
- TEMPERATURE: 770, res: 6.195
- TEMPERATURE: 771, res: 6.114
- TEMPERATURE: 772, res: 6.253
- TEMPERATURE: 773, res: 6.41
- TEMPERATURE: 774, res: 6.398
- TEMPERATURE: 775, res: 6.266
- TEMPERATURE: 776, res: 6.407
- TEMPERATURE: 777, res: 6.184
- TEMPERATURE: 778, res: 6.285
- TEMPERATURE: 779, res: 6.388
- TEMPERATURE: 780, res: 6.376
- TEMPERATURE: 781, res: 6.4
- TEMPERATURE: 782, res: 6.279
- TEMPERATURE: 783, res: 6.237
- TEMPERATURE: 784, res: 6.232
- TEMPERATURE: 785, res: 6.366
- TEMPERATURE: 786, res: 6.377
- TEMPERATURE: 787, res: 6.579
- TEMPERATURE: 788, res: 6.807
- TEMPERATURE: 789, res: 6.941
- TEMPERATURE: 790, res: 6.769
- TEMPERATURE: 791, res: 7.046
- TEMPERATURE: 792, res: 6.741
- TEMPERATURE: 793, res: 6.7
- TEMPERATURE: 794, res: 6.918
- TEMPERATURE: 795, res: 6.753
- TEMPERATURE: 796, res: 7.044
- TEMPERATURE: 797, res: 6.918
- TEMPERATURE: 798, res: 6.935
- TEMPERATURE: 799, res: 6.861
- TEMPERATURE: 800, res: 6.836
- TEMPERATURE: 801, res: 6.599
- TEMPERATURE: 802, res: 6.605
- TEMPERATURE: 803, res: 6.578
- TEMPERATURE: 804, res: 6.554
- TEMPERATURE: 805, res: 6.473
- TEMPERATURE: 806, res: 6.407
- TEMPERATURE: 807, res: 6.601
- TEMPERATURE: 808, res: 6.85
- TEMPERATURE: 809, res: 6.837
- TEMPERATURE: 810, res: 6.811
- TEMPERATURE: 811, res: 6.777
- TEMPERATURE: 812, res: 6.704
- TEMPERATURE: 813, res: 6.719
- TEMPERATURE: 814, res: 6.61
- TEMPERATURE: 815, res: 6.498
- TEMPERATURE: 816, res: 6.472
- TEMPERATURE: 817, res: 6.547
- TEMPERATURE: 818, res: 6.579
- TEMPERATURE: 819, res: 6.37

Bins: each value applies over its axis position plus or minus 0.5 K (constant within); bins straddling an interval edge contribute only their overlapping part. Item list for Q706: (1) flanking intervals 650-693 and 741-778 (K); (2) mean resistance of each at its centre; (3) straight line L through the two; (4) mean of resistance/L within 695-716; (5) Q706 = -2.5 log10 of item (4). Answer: -0.12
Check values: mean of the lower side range 4.74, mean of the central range 5.57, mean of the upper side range 5.43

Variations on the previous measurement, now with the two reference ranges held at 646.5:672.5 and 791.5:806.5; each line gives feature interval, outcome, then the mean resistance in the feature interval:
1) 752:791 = 0.07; 5.95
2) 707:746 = 0.06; 5.37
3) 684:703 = -0.03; 5.35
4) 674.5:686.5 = 0.09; 4.64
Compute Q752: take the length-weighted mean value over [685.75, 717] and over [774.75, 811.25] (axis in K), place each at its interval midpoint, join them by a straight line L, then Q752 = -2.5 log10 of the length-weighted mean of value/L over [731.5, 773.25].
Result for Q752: 0.15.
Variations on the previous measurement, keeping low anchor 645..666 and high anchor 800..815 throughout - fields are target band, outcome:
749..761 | 0.22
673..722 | 0.03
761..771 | 0.06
